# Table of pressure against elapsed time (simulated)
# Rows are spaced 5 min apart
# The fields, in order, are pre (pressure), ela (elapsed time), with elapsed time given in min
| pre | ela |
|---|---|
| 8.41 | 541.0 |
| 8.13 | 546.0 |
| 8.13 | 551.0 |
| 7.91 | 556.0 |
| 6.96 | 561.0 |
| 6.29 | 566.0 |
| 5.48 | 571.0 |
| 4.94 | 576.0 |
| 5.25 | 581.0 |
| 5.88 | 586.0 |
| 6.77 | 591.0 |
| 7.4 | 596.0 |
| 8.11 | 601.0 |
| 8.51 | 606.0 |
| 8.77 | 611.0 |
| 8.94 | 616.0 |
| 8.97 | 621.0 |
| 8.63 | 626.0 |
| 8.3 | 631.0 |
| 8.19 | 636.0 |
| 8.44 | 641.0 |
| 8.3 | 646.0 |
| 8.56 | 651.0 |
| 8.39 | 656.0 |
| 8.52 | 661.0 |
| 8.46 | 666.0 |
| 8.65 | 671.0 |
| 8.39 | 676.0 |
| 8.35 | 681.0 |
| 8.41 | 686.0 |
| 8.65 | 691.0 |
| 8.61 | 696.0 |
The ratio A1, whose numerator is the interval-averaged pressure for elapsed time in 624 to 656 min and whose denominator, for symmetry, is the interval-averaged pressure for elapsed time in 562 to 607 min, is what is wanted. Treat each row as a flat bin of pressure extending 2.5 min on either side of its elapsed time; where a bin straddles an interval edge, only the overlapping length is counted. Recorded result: 1.3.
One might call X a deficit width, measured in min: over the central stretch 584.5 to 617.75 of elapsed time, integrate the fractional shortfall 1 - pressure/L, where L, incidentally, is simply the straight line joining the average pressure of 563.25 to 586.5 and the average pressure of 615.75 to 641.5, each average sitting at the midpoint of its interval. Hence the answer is -3.54 min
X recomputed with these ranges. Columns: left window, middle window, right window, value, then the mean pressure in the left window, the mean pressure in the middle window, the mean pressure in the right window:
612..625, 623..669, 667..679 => 1.4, 8.9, 8.43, 8.51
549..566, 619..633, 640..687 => -0.9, 7.45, 8.63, 8.45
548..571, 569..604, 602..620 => 7.4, 7.14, 6.3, 8.71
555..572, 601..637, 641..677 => -4.2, 6.65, 8.6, 8.47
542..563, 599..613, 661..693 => -0.6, 7.85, 8.46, 8.49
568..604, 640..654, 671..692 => -1.4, 6.29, 8.43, 8.46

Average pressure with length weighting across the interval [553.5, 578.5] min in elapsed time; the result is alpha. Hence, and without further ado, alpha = 6.32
